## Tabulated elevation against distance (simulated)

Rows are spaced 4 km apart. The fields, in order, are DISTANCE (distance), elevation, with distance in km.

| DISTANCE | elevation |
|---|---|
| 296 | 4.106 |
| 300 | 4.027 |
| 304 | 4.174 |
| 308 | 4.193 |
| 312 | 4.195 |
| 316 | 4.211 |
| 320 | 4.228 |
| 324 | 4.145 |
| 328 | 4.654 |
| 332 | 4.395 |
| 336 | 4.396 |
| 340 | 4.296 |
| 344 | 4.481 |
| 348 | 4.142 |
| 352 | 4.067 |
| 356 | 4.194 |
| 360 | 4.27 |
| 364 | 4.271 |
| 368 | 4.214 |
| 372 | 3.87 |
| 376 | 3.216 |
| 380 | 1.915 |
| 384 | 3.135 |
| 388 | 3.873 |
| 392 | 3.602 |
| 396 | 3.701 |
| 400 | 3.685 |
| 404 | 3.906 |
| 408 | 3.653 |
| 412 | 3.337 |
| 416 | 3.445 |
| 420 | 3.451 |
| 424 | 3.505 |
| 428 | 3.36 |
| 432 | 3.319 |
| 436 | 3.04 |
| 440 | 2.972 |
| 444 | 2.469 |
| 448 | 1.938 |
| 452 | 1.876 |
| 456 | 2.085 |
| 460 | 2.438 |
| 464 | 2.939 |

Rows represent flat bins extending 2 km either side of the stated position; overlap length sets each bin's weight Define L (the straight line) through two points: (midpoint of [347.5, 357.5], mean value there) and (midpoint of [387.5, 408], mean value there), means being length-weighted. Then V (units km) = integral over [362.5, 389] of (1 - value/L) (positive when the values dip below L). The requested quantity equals 3.1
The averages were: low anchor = 4.13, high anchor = 3.73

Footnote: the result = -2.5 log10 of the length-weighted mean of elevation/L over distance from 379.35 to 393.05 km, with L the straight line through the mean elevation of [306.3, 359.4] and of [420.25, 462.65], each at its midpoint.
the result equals 0.09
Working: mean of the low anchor 4.28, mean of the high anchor 2.73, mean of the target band 3.22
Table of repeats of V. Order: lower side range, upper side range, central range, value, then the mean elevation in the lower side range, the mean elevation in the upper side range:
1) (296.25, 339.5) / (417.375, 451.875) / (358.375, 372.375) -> -1.7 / 4.26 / 2.95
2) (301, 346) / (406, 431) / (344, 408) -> 1.3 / 4.3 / 3.45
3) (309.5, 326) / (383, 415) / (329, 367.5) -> -3.0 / 4.19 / 3.62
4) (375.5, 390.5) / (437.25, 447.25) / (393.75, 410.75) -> -4.7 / 3.04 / 2.65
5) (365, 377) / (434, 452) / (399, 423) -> -3.5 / 3.85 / 2.52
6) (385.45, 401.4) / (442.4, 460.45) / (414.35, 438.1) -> -4.6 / 3.7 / 2.13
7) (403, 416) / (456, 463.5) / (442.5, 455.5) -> 3.0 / 3.58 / 2.44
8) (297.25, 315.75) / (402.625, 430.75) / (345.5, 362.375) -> -1.3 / 4.15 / 3.51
